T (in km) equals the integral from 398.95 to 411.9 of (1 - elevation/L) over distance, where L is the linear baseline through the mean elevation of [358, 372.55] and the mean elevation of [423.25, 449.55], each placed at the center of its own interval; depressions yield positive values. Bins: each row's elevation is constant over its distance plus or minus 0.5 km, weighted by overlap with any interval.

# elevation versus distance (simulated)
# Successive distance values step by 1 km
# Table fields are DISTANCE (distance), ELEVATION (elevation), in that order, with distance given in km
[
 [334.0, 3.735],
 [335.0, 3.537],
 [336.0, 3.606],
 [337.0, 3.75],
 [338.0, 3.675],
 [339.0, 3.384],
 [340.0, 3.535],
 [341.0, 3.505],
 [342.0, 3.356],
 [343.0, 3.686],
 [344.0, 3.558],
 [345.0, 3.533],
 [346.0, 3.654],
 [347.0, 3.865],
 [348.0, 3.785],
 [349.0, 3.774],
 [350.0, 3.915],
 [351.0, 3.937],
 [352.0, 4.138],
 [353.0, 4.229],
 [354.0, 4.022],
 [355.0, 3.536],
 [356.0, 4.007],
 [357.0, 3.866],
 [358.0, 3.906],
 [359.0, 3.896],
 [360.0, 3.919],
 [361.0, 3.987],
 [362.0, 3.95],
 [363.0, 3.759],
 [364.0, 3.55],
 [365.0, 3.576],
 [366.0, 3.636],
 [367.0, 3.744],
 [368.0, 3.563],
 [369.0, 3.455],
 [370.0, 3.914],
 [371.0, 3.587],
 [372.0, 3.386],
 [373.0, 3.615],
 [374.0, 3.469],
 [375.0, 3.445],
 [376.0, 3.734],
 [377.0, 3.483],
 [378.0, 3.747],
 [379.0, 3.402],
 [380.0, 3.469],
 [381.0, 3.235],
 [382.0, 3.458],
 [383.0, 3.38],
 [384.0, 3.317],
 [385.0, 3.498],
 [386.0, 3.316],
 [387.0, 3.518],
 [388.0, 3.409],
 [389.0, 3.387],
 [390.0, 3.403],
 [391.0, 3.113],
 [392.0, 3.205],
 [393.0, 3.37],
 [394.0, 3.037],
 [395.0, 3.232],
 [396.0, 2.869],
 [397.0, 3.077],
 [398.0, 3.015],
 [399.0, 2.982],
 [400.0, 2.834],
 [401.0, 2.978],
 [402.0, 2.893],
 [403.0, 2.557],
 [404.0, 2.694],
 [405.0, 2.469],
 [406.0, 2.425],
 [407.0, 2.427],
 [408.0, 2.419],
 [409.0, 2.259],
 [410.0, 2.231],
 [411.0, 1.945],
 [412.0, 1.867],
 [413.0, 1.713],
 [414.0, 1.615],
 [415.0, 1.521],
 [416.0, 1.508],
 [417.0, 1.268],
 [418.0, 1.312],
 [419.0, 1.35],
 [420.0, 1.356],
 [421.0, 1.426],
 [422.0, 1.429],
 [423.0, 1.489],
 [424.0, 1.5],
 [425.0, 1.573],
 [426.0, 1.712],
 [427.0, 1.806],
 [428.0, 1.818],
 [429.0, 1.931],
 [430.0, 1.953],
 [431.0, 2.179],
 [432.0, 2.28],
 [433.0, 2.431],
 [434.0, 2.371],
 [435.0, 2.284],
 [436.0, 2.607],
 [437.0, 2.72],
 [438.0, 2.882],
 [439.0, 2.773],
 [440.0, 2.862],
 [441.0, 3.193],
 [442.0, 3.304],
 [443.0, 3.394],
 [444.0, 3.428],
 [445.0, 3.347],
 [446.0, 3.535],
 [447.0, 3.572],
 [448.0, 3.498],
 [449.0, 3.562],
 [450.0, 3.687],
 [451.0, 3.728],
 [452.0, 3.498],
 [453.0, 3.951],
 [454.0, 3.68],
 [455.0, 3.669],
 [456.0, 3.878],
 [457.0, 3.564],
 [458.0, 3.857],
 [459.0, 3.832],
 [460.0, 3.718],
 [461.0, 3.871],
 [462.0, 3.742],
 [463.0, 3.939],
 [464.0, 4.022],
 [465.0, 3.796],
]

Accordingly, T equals 2.5 km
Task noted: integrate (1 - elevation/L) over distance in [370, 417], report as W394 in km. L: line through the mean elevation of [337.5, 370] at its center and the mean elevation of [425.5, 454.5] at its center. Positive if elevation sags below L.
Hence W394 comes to 6.1 km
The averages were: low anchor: 3.75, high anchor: 2.9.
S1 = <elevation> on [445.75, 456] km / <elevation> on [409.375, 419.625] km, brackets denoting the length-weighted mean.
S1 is 2.23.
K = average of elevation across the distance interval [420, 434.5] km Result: 1.83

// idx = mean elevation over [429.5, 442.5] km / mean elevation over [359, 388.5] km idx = 0.73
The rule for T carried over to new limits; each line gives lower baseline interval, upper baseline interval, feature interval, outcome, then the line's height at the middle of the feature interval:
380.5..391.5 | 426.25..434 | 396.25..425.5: 6.55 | 2.63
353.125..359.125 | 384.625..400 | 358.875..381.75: 0.01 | 3.63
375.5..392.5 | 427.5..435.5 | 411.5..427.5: 6.09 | 2.47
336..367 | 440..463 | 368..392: 1.63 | 3.72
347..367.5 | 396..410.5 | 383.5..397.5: -1.26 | 3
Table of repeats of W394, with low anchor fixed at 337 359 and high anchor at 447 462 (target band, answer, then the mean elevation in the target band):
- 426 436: 4.30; 2.12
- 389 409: 4.52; 2.89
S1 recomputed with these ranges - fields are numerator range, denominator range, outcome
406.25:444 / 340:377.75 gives 0.56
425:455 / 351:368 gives 0.75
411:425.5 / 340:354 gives 0.40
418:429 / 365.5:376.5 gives 0.43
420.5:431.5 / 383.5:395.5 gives 0.52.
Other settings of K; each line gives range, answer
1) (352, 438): 2.86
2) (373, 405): 3.24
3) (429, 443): 2.61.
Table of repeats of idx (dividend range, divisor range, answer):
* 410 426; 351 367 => 0.40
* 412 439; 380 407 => 0.60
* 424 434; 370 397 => 0.58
